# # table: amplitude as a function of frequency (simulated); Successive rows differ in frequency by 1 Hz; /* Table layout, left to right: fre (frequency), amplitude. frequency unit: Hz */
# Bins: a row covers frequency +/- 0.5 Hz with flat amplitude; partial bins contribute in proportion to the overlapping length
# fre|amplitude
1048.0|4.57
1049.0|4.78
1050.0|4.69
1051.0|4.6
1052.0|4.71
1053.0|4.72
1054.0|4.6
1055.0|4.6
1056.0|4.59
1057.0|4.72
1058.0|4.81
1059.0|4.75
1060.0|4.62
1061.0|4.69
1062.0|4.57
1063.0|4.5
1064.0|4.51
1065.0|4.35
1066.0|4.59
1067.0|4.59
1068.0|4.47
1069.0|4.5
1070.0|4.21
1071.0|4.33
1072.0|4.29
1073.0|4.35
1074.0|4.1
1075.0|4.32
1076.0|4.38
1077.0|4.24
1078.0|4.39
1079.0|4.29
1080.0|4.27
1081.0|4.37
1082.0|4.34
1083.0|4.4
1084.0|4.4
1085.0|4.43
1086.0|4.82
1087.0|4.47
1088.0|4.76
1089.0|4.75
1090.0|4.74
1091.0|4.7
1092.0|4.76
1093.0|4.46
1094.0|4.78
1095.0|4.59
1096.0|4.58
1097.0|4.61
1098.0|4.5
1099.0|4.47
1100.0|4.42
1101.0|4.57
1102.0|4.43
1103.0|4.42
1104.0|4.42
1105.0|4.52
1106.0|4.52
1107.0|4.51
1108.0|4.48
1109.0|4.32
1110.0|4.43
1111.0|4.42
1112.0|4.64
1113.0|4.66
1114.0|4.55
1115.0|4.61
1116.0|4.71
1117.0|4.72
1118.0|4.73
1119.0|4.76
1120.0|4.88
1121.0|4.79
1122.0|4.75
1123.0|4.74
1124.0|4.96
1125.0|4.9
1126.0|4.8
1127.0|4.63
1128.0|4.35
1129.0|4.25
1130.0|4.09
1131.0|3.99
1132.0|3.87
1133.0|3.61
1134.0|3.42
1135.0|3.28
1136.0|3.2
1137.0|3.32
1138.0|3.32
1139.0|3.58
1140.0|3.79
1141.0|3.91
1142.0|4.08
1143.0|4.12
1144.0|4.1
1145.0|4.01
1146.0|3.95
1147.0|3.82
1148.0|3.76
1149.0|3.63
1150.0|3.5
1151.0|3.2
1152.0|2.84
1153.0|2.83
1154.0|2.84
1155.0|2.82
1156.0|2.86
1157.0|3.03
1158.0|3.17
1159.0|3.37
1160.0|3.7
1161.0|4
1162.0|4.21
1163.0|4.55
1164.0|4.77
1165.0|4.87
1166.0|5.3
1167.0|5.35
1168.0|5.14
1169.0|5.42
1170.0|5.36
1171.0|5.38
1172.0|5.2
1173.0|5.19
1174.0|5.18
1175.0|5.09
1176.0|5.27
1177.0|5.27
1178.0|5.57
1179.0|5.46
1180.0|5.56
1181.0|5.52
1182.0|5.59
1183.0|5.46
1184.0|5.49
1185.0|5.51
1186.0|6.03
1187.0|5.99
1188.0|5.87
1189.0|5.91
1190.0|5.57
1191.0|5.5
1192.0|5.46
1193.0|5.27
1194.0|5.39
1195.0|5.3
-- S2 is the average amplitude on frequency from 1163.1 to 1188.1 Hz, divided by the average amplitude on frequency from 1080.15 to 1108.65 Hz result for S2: 1.18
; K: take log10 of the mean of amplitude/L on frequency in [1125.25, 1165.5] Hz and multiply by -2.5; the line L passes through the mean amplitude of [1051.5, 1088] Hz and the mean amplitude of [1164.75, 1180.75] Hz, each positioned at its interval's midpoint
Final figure 0.33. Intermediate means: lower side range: 4.48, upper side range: 5.3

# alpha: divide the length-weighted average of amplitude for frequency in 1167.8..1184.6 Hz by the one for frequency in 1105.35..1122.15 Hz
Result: 1.16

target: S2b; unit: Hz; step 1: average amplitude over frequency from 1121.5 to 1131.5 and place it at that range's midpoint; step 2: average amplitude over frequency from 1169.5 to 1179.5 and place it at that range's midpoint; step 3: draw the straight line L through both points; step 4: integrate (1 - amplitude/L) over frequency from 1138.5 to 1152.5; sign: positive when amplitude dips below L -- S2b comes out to 3.2 Hz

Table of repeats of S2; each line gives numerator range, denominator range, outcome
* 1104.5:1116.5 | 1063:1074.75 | 1.03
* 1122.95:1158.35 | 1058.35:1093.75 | 0.83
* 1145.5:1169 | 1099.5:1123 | 0.84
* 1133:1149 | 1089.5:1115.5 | 0.82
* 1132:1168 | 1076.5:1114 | 0.83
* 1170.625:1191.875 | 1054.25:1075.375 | 1.22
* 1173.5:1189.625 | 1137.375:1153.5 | 1.52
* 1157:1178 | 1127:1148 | 1.25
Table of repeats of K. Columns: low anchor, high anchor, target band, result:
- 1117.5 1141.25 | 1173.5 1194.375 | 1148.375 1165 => 0.355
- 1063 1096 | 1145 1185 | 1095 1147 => 0.039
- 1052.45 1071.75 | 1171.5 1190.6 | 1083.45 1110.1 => 0.066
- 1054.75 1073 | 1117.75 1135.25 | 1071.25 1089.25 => 0.022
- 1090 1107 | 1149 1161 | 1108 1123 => -0.127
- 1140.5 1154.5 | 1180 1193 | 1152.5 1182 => 0.026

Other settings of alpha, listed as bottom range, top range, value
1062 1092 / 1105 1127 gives 1.05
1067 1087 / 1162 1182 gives 1.19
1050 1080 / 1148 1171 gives 0.88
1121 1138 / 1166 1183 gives 1.30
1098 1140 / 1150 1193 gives 1.10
